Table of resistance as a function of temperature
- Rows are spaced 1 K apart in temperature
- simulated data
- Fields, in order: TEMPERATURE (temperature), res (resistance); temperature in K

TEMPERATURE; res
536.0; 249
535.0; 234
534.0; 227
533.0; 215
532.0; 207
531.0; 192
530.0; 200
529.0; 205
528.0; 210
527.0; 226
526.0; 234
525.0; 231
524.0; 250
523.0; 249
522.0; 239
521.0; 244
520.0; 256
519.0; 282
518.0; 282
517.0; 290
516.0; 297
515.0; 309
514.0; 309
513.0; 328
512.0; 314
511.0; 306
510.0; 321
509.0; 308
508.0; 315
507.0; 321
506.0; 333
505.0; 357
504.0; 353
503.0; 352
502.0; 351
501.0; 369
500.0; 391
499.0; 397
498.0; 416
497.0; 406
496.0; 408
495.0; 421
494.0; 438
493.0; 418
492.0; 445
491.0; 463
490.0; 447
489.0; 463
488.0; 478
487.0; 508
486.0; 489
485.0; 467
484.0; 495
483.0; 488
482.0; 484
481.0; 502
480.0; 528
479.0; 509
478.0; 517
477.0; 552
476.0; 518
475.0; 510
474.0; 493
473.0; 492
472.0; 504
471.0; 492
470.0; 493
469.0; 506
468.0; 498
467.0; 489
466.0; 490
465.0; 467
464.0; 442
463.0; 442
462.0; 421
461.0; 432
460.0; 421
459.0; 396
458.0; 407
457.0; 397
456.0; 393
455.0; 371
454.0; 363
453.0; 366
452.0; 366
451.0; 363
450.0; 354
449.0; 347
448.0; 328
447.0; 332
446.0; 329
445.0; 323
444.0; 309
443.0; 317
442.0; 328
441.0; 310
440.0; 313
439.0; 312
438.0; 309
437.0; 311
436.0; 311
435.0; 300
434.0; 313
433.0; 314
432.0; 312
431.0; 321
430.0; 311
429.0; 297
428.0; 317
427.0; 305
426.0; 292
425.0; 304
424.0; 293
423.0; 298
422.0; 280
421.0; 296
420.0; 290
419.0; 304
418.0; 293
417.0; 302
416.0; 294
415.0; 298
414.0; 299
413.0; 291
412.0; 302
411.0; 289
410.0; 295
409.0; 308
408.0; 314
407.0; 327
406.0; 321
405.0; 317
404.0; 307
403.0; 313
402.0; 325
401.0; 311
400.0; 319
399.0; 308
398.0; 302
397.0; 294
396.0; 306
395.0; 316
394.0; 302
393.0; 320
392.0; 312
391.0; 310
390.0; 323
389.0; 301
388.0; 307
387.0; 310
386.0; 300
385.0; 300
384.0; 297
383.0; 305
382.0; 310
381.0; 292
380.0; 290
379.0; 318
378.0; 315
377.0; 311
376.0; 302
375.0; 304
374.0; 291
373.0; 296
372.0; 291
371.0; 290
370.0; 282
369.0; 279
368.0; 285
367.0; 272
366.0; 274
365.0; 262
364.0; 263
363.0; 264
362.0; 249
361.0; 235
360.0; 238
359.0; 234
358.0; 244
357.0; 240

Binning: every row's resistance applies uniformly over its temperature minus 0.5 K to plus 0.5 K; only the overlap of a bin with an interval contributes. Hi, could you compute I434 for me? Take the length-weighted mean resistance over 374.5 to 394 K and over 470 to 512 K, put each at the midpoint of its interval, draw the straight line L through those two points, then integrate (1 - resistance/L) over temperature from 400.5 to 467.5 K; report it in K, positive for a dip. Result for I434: 5.7 K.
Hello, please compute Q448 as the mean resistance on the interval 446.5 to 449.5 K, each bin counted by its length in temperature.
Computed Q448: 336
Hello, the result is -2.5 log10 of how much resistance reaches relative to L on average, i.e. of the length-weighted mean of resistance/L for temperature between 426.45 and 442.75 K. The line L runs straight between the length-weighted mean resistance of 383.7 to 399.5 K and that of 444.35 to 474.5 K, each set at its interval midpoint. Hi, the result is 0.21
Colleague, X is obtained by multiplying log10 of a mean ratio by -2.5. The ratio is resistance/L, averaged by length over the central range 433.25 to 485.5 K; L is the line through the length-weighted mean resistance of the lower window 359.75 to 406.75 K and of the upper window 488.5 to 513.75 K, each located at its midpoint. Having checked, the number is -0.18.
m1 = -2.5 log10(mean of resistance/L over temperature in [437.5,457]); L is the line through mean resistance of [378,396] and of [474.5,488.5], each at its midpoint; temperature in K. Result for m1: 0.26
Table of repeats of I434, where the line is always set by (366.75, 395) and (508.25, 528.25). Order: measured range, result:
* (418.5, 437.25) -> -0.7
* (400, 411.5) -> -0.6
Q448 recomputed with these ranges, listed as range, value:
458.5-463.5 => 422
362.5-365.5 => 263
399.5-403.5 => 317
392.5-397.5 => 308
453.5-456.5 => 376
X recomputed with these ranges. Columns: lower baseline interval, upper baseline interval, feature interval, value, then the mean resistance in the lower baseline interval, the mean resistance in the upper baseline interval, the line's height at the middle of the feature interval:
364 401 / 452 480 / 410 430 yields 0.24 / 300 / 458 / 371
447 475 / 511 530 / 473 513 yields -0.24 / 427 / 264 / 339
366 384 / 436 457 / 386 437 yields 0.04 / 295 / 338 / 317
